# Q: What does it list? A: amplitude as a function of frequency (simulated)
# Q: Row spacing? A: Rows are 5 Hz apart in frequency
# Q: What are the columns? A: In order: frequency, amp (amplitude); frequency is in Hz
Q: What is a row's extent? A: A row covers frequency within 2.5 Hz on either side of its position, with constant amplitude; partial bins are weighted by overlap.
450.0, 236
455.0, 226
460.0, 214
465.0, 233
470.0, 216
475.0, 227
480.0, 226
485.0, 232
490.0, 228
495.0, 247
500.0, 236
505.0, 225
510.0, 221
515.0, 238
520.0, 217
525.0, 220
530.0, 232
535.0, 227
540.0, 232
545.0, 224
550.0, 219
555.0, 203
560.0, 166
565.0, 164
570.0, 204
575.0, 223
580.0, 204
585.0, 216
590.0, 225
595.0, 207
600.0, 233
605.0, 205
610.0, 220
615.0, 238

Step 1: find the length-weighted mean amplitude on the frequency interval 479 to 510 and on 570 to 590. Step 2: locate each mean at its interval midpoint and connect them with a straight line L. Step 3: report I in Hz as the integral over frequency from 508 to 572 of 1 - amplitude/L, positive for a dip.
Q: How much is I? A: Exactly 2.8 Hz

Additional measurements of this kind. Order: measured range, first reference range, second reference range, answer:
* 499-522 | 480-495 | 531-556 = 0.1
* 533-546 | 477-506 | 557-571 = -2.2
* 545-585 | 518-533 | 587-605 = 3.7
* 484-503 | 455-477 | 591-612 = -1.2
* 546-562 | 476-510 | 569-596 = 1.5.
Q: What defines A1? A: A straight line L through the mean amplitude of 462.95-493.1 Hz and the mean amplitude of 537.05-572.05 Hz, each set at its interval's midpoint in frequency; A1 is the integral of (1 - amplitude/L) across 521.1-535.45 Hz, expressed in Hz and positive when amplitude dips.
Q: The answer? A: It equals -1.0 Hz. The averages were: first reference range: 227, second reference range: 202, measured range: 225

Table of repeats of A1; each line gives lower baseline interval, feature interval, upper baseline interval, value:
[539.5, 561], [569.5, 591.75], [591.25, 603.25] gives 0.1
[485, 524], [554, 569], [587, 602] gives 3.1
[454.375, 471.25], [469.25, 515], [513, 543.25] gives -1.0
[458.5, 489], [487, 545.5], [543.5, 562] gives -4.4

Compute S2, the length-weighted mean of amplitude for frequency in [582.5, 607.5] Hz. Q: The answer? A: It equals 217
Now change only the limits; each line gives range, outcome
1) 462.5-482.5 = 226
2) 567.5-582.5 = 210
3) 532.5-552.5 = 226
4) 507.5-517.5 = 230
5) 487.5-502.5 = 237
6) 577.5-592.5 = 215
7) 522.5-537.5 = 226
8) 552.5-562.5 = 184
